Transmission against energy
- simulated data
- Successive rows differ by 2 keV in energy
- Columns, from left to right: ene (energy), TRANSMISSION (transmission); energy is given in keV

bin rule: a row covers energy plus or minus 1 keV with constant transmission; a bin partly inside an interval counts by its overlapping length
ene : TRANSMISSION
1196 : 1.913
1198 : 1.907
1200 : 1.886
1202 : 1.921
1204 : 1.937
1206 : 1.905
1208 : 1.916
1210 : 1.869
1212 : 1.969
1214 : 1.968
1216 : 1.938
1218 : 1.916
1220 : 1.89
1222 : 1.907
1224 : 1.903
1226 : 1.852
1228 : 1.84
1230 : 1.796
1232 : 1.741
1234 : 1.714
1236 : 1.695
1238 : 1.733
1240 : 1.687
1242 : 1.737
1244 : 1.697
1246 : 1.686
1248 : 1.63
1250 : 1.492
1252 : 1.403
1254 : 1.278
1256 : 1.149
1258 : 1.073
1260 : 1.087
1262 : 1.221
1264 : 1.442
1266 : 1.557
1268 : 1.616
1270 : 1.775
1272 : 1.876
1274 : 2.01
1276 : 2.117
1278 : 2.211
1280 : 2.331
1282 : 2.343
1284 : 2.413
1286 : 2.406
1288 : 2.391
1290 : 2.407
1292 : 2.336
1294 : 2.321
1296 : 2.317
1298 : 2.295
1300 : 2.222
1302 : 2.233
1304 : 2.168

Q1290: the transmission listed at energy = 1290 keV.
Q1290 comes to 2.407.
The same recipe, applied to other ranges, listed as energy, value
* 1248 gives 1.63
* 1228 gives 1.84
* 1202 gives 1.921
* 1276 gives 2.117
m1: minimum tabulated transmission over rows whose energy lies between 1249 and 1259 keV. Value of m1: 1.073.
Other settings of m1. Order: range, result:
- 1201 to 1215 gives 1.869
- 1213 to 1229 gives 1.84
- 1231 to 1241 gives 1.687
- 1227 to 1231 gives 1.796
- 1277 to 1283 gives 2.211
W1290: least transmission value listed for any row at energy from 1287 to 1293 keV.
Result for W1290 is 2.336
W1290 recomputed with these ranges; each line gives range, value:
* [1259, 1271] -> 1.087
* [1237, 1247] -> 1.686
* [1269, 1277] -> 1.775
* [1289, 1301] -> 2.222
